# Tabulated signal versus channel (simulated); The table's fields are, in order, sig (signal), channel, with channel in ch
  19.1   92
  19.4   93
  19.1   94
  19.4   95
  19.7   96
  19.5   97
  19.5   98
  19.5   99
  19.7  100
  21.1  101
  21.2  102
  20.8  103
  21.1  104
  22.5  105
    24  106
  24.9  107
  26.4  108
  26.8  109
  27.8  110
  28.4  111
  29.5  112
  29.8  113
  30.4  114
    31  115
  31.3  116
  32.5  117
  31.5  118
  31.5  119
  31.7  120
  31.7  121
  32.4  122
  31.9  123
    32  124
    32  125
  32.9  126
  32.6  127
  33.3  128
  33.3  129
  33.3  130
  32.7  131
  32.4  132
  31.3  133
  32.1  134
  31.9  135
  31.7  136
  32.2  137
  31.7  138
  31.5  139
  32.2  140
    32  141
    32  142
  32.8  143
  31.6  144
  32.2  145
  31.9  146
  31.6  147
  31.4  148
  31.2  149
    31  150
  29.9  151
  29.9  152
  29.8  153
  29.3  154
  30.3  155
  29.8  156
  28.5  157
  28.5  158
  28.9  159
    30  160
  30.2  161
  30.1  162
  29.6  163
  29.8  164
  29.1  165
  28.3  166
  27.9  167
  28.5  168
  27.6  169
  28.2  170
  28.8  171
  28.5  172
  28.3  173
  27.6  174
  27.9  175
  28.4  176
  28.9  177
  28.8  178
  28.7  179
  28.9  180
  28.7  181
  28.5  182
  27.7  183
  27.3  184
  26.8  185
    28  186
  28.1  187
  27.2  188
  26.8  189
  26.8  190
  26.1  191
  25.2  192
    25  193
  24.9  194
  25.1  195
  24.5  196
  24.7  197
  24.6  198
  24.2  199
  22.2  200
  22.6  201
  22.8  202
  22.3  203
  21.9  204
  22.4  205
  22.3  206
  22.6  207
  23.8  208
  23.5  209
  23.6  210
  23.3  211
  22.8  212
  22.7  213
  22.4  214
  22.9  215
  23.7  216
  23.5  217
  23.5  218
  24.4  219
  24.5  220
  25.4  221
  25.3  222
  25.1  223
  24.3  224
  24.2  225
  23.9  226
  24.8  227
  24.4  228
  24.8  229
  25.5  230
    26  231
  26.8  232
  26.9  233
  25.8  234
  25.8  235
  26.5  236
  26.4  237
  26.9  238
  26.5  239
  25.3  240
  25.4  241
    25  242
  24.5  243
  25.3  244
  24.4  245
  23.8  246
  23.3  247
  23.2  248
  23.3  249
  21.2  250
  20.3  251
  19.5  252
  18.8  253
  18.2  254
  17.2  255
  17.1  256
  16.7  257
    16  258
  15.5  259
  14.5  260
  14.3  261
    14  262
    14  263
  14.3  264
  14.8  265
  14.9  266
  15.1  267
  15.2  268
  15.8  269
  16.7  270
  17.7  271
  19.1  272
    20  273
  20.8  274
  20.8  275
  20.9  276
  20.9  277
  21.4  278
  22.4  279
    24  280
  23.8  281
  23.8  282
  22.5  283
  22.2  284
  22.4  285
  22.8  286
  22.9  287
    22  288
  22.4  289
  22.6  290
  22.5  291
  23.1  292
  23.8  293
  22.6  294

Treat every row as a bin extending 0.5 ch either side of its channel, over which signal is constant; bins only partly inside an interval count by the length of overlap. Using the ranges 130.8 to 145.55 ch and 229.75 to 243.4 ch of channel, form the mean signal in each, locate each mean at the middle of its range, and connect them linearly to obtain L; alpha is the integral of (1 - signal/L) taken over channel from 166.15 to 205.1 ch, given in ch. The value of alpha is 3.5 ch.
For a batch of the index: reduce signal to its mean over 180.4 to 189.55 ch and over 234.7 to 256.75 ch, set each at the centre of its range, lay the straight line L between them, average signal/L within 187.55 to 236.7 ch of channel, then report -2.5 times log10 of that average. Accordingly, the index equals 0.05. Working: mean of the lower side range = 27.7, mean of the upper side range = 23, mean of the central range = 24.4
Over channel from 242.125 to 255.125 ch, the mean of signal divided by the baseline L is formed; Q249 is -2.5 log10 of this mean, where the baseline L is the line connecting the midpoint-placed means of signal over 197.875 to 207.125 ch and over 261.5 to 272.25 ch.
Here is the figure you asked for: -0.24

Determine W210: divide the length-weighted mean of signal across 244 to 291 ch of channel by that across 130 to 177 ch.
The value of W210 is 0.65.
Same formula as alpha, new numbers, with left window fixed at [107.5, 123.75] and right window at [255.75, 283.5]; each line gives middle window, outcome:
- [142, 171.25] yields -3.08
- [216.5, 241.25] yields -4.60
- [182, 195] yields -1.12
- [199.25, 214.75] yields 0.20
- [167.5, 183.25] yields -1.73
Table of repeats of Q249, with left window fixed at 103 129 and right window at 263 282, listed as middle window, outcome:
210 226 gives -0.063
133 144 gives -0.145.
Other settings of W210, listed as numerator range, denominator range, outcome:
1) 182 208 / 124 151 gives 0.78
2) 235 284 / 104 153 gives 0.66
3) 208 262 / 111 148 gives 0.72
